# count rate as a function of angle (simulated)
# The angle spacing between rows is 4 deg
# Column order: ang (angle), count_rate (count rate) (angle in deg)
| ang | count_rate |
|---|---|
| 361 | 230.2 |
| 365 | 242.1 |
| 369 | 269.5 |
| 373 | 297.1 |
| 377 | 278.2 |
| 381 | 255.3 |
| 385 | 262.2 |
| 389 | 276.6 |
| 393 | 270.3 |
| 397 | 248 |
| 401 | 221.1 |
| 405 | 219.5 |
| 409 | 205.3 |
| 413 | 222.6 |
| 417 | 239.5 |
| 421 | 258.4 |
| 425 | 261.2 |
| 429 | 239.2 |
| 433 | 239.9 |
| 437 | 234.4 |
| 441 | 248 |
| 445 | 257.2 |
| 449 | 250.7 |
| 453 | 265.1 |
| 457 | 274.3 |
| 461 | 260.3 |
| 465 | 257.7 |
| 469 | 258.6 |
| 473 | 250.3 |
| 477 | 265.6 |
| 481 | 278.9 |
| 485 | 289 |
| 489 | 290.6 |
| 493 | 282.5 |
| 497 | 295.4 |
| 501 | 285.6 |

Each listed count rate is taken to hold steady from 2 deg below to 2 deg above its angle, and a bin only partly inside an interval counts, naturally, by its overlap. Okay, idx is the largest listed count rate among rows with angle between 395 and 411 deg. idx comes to 248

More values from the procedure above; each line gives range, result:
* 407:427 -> 261.2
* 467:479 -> 265.6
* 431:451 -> 257.2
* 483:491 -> 290.6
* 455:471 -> 274.3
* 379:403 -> 276.6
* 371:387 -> 297.1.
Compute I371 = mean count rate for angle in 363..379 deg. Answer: 272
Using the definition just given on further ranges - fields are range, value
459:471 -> 259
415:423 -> 249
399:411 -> 215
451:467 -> 264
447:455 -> 258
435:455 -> 251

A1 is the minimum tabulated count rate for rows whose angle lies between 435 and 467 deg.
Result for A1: 234.4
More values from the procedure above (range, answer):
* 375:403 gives 221.1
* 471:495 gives 250.3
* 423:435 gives 239.2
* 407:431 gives 205.3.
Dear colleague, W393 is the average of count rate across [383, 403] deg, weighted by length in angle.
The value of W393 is 256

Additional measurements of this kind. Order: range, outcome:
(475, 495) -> 281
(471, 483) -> 265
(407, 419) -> 222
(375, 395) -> 269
